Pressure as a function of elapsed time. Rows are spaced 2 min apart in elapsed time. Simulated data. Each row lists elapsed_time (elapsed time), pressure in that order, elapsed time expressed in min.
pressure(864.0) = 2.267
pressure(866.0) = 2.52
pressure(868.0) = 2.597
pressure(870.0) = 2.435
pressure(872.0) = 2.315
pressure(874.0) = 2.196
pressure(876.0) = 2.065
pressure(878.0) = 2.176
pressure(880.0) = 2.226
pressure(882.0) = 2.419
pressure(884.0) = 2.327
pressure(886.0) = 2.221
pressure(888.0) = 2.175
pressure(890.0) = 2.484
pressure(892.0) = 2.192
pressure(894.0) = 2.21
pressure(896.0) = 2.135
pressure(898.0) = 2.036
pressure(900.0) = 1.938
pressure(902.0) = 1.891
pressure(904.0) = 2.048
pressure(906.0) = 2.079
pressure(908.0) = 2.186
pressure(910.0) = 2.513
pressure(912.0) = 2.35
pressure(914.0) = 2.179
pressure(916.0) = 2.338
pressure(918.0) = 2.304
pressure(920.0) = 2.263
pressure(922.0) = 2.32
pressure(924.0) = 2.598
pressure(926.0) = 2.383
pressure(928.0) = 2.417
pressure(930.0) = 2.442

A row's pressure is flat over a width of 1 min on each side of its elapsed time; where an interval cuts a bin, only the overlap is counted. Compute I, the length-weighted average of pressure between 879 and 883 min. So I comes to 2.32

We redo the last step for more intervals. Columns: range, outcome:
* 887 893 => 2.28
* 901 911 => 2.14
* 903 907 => 2.06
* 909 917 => 2.34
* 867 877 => 2.32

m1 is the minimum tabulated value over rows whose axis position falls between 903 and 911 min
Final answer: 2.048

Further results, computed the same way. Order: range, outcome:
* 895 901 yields 1.938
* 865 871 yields 2.435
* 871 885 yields 2.065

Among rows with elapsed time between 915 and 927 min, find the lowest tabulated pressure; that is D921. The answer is 2.263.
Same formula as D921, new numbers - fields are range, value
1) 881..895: 2.175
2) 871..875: 2.196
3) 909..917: 2.179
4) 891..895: 2.192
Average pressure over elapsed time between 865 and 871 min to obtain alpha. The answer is 2.52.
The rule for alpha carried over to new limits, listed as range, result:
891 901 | 2.1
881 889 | 2.29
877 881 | 2.2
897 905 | 1.98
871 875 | 2.26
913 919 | 2.27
